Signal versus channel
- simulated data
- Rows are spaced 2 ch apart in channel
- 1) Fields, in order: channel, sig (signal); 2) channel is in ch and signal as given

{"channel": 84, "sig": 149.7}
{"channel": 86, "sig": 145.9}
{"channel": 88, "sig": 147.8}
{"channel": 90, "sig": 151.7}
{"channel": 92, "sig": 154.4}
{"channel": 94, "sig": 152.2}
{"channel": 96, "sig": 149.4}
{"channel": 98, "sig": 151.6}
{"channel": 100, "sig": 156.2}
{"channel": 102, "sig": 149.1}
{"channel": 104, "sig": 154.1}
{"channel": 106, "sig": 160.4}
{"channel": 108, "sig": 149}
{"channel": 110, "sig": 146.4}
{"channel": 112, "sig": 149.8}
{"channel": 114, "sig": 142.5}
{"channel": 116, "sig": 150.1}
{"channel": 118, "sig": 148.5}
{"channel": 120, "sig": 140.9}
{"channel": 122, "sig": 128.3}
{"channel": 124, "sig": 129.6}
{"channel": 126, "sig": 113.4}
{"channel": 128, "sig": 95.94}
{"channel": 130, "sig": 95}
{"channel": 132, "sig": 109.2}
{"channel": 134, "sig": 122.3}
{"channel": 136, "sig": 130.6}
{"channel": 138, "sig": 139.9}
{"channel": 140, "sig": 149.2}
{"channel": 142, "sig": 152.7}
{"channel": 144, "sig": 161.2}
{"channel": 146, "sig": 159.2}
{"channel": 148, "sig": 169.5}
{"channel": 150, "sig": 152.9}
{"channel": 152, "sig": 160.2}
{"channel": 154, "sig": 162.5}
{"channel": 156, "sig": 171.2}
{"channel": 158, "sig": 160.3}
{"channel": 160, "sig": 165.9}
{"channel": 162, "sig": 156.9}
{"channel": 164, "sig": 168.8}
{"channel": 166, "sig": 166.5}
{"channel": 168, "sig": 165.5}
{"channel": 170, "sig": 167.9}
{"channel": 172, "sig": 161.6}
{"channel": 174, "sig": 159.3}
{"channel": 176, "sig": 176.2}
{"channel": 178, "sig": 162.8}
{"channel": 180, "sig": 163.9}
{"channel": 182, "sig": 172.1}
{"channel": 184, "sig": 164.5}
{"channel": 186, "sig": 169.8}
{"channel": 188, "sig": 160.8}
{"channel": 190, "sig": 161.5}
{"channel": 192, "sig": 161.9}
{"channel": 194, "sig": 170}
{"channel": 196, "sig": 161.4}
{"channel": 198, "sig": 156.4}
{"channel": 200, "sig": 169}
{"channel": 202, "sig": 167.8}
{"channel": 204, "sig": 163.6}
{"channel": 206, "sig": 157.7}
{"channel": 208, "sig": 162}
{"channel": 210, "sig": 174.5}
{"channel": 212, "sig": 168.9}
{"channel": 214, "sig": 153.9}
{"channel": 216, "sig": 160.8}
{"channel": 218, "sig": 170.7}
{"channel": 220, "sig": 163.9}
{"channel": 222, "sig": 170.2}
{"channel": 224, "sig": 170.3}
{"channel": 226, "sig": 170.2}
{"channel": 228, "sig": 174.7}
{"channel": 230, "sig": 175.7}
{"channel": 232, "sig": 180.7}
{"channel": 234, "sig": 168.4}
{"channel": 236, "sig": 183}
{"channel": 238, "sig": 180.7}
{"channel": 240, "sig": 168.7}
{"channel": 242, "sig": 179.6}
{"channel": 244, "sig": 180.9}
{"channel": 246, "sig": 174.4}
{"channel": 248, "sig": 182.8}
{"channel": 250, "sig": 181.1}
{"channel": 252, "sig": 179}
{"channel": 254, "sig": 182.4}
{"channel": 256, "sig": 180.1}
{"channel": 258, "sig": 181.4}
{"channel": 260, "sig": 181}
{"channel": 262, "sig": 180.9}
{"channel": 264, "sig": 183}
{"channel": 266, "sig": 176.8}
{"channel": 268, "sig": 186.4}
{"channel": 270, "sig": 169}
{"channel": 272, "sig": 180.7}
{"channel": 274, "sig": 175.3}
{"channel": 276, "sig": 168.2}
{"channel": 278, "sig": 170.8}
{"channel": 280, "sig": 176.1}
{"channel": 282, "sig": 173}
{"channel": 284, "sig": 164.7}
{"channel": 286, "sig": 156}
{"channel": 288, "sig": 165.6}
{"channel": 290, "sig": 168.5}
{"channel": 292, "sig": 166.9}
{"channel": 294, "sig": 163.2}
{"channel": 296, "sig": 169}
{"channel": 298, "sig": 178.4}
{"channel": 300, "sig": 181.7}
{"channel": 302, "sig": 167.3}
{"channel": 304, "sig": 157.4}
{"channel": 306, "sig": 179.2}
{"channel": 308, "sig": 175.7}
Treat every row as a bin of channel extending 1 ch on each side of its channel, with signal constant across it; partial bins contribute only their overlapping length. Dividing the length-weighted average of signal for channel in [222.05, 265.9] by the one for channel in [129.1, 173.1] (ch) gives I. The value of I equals 1.17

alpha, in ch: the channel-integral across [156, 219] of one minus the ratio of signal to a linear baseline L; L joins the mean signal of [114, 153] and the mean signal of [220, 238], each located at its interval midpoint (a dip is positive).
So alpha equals -2.78 ch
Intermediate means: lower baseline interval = 137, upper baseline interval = 174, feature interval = 165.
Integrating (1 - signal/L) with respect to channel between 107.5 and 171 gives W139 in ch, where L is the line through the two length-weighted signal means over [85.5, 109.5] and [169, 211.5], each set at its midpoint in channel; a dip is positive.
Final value 4.7 ch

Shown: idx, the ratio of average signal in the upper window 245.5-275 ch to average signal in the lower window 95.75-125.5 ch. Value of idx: 1.23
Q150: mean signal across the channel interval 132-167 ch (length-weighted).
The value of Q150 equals 155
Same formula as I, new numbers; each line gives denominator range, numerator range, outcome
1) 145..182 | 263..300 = 1.05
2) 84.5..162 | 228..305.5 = 1.20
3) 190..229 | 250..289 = 1.06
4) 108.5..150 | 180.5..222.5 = 1.20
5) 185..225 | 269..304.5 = 1.03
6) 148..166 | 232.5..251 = 1.09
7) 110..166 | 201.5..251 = 1.19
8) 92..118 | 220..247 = 1.16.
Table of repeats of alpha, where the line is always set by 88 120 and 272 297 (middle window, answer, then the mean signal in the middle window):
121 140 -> 4.1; 120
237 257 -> -1.7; 179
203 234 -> -1.1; 168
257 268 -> -1.0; 181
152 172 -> -1.1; 165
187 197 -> -0.2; 163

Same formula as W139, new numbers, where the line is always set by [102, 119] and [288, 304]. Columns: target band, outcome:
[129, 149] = 1.86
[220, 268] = -3.93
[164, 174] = -0.57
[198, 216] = -0.43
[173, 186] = -0.78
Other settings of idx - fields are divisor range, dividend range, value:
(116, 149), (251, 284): 1.32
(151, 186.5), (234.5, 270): 1.09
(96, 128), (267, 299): 1.19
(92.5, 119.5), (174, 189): 1.11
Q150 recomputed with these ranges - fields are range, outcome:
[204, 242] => 170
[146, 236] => 166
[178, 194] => 165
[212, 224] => 165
